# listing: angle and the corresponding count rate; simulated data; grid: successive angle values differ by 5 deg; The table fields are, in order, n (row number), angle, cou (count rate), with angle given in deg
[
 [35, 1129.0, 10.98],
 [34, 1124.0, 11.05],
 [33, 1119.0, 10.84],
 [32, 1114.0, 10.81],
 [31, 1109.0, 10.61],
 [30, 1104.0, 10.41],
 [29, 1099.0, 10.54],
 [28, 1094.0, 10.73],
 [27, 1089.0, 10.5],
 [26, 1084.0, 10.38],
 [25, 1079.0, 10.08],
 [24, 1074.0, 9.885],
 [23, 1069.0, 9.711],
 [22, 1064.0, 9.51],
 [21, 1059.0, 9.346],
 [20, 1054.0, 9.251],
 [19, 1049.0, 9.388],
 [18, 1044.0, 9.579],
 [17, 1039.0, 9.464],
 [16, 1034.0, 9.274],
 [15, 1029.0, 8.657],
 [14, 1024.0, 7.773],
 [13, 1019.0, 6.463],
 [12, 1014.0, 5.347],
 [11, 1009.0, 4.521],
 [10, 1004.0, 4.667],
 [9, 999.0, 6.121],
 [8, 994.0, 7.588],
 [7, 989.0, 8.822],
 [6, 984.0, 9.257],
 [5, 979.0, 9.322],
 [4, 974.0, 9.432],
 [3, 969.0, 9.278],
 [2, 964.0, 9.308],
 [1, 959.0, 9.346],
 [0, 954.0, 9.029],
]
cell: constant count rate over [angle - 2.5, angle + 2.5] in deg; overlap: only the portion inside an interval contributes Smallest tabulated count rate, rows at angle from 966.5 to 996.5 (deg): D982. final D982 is 7.588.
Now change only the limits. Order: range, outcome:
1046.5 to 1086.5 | 9.251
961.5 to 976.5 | 9.278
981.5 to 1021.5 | 4.521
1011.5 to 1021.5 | 5.347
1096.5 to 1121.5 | 10.41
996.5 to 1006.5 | 4.667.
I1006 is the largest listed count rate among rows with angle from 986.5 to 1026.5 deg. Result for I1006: 8.822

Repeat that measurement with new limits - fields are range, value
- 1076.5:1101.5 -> 10.73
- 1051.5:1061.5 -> 9.346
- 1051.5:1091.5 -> 10.5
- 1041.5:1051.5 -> 9.579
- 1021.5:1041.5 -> 9.464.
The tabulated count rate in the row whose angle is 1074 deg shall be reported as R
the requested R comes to 9.885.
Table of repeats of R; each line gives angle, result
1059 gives 9.346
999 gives 6.121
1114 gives 10.81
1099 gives 10.54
